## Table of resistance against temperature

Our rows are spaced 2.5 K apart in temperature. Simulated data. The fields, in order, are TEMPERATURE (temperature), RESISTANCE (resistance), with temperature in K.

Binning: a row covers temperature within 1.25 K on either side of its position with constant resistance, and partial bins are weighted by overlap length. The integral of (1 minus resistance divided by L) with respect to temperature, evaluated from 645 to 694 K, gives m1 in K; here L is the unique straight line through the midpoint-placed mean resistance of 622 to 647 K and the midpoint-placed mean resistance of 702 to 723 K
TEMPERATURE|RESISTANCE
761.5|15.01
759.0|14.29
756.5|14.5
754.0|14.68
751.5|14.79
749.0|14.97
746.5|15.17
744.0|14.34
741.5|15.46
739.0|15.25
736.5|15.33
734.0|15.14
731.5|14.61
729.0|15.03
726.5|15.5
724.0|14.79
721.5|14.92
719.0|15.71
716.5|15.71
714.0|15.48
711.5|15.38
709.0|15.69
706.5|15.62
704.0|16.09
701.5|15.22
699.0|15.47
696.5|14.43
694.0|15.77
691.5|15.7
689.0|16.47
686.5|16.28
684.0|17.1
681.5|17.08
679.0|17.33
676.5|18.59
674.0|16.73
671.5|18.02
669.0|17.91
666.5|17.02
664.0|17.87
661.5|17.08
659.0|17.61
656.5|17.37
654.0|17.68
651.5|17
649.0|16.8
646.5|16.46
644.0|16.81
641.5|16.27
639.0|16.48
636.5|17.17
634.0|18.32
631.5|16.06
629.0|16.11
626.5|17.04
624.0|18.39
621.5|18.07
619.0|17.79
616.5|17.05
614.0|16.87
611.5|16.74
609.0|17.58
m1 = -2.4 K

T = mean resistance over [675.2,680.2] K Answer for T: 18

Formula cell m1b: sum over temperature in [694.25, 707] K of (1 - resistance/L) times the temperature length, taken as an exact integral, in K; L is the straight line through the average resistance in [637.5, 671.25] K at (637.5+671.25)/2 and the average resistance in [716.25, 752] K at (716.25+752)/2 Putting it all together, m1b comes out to 0.5 K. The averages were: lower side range 17.1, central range 15.4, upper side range 15.1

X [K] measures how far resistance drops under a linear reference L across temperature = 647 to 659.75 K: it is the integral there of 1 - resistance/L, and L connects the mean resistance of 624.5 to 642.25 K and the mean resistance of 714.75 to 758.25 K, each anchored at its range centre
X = -0.6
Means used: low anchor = 16.9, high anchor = 15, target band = 17.2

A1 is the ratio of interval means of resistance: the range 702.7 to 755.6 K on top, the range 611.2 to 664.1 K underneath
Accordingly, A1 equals 0.89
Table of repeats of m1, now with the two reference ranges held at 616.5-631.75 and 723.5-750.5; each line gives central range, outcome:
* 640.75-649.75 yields 0.2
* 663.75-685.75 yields -1.6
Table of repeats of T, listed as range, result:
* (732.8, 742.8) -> 15.3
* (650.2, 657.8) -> 17.3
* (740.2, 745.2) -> 14.9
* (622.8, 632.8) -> 16.9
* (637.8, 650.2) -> 16.6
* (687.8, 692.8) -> 16.1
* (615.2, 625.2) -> 17.8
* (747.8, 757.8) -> 14.7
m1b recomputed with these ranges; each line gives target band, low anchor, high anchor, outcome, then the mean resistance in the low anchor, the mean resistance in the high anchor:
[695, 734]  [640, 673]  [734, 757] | 1.1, 17.2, 15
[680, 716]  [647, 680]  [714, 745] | 0.9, 17.4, 15.2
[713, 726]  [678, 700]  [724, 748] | 0.1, 16.2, 15.1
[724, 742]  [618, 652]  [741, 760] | -0.1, 17.1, 14.8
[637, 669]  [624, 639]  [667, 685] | 0.4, 17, 17.5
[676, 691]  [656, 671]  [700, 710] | -0.3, 17.5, 15.6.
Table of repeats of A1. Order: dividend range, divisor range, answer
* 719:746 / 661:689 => 0.87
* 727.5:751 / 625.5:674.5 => 0.88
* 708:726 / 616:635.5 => 0.89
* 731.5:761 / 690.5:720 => 0.96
